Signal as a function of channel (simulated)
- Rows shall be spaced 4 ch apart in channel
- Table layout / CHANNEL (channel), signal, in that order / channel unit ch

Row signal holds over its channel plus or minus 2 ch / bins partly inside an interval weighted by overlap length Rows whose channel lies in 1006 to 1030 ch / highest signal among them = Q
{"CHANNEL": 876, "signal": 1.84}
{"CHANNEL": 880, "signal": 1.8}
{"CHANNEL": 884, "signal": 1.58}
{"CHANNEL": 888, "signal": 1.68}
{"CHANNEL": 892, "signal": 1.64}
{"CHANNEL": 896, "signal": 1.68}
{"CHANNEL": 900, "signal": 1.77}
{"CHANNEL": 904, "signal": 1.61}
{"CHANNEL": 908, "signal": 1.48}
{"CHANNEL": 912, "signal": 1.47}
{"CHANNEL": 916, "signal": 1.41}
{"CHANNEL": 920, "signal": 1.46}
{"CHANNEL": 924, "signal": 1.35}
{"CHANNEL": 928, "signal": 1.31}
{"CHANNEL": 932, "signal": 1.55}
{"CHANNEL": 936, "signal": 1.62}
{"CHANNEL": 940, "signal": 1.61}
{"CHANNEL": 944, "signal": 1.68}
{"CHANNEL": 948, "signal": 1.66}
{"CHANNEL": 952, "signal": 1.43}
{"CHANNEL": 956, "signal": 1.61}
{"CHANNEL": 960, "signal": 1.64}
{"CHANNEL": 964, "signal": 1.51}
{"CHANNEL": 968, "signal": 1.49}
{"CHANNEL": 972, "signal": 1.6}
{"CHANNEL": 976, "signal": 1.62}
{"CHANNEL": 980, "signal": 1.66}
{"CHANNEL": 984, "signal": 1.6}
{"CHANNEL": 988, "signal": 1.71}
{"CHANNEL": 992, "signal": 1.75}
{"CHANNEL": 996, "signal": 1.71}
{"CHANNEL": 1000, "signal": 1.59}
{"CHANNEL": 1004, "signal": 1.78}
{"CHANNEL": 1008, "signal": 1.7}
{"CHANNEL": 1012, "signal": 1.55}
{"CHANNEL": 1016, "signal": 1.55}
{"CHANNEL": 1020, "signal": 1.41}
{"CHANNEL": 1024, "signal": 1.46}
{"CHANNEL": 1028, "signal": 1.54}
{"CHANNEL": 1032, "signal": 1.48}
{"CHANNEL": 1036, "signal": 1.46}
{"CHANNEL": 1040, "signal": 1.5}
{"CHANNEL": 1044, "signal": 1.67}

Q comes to 1.7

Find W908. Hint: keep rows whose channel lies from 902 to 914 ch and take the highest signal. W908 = 1.61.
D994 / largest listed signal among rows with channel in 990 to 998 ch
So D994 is 1.75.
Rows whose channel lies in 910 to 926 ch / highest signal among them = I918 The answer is 1.47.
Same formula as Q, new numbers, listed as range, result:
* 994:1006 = 1.78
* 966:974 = 1.6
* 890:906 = 1.77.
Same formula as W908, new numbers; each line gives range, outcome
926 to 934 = 1.55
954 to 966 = 1.64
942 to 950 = 1.68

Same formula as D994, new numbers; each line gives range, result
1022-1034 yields 1.54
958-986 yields 1.66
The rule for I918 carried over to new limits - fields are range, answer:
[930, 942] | 1.62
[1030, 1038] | 1.48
